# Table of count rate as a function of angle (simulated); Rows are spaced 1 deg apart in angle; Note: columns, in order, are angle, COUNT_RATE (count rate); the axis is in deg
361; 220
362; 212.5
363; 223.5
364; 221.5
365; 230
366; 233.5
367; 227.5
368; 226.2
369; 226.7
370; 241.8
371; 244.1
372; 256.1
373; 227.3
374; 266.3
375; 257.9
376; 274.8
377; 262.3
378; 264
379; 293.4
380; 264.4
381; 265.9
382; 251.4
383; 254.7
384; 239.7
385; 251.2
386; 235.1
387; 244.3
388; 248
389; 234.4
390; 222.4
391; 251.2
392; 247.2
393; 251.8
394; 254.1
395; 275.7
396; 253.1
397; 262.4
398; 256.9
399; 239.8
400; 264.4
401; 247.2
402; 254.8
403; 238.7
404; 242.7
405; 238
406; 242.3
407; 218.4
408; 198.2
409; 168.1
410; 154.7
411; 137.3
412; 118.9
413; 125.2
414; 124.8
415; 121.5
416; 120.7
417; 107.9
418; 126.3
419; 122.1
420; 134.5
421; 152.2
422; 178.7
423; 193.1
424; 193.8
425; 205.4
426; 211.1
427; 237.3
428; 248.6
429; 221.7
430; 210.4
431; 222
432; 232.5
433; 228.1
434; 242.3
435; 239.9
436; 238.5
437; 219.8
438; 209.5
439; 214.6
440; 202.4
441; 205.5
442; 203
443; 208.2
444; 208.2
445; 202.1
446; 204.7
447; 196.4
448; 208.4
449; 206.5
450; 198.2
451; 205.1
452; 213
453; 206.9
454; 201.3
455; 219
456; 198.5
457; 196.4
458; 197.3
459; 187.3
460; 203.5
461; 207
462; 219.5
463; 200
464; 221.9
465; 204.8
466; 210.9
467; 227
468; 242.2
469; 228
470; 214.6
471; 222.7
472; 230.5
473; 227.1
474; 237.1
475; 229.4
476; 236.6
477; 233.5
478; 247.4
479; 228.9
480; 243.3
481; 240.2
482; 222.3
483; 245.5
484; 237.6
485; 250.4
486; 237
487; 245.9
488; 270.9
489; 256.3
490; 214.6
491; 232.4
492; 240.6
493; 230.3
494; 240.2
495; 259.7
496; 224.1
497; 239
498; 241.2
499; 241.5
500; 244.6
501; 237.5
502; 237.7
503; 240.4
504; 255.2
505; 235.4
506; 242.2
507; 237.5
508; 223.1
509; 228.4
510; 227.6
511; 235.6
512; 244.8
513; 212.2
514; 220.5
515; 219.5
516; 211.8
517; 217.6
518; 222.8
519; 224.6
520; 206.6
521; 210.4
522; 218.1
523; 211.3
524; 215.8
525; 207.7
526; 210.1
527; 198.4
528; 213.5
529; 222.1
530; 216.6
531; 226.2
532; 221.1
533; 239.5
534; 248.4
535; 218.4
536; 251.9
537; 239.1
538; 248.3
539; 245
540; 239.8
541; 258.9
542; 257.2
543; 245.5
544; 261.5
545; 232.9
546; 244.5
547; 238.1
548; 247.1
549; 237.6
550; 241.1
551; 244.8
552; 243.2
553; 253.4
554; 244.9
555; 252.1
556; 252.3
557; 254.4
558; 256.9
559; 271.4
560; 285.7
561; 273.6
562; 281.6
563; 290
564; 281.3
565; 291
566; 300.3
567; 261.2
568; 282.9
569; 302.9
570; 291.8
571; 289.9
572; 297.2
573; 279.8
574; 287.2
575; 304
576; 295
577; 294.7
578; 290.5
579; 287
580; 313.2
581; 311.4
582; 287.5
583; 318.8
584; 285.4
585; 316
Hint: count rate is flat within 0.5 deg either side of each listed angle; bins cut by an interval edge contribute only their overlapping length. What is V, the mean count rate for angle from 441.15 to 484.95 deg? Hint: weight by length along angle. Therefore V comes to 217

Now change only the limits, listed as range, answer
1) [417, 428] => 176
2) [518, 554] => 233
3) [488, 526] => 230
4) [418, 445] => 205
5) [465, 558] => 234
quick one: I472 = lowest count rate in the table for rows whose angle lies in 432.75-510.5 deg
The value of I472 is 187.3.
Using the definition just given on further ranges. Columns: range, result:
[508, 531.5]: 198.4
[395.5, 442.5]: 107.9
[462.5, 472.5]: 200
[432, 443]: 202.4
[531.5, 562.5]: 218.4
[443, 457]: 196.4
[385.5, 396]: 222.4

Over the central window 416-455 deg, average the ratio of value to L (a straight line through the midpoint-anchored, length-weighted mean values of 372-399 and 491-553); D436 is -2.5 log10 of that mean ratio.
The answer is 0.22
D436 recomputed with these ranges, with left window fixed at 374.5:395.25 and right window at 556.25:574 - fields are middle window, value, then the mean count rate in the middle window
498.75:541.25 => 0.20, 228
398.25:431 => 0.34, 189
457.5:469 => 0.25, 212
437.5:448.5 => 0.27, 206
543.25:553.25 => 0.14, 244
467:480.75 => 0.15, 232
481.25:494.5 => 0.13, 240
